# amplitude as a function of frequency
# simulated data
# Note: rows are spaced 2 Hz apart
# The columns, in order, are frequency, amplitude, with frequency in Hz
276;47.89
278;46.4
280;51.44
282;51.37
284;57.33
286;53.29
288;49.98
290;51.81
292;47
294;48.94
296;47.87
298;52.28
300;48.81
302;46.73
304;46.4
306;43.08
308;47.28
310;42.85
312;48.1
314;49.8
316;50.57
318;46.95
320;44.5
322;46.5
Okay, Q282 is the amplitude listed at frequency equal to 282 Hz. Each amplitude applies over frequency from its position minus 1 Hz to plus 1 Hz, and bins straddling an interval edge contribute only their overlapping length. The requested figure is 51.37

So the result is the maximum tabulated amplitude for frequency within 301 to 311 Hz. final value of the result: 47.28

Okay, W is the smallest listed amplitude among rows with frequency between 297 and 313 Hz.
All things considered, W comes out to 42.85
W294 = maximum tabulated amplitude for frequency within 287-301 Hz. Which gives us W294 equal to 52.28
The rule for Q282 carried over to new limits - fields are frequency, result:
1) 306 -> 43.08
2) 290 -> 51.81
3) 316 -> 50.57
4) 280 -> 51.44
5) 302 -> 46.73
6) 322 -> 46.5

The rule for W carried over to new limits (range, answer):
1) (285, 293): 47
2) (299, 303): 46.73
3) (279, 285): 51.37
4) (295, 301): 47.87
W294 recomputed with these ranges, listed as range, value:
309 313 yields 48.1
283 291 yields 57.33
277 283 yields 51.44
